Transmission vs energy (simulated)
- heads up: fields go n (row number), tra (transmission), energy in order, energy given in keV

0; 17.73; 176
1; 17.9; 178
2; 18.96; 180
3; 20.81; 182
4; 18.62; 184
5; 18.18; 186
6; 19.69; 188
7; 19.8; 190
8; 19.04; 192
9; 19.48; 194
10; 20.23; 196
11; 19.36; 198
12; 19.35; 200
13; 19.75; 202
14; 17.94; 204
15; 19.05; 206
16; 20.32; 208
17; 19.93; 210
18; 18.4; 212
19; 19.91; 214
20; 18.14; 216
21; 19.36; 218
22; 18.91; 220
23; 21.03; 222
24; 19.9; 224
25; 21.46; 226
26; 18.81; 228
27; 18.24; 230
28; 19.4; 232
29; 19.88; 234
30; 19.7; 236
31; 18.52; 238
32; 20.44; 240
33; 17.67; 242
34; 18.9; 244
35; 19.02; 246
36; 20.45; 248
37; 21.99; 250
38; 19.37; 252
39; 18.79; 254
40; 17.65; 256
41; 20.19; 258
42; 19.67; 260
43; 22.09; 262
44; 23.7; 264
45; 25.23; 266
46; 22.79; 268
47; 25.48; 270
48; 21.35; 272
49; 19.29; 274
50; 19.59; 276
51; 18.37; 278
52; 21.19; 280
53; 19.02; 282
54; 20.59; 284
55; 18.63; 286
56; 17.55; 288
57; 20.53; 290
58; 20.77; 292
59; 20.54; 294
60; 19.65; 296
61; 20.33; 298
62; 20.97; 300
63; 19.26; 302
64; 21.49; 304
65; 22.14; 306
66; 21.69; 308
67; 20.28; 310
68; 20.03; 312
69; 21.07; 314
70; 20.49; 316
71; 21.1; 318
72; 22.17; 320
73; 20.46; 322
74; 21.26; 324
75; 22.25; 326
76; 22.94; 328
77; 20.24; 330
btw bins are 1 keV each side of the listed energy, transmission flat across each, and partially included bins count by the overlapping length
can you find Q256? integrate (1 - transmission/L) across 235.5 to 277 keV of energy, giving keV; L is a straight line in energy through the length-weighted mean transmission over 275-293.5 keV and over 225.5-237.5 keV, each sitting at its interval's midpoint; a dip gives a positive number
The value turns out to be -2.2 keV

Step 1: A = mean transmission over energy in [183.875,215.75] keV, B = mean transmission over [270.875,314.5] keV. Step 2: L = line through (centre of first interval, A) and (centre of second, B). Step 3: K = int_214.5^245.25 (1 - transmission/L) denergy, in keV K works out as 0.4 keV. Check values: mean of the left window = 19.3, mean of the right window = 20.2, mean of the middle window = 19.4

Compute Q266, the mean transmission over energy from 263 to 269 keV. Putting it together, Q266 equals 23.9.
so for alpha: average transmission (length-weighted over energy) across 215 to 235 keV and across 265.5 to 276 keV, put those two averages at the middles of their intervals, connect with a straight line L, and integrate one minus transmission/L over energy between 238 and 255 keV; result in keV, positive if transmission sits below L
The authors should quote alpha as 1.1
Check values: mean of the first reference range 19.5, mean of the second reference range 22.4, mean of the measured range 19.5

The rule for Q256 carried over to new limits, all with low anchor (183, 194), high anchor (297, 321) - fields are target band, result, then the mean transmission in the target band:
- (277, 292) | 0.8 keV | 19.5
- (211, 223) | 0.1 keV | 19.3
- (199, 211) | 0.0 keV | 19.4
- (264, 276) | -1.4 keV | 22.6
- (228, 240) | 0.3 keV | 19.2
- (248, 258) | 0.2 keV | 19.6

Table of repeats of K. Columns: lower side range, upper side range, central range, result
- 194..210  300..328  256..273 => -1.57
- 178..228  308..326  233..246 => 0.50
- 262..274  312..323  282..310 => 2.11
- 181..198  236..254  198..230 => 0.08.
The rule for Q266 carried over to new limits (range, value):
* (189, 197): 19.6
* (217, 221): 19.1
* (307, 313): 20.7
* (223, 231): 19.6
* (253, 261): 19.1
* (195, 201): 19.6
